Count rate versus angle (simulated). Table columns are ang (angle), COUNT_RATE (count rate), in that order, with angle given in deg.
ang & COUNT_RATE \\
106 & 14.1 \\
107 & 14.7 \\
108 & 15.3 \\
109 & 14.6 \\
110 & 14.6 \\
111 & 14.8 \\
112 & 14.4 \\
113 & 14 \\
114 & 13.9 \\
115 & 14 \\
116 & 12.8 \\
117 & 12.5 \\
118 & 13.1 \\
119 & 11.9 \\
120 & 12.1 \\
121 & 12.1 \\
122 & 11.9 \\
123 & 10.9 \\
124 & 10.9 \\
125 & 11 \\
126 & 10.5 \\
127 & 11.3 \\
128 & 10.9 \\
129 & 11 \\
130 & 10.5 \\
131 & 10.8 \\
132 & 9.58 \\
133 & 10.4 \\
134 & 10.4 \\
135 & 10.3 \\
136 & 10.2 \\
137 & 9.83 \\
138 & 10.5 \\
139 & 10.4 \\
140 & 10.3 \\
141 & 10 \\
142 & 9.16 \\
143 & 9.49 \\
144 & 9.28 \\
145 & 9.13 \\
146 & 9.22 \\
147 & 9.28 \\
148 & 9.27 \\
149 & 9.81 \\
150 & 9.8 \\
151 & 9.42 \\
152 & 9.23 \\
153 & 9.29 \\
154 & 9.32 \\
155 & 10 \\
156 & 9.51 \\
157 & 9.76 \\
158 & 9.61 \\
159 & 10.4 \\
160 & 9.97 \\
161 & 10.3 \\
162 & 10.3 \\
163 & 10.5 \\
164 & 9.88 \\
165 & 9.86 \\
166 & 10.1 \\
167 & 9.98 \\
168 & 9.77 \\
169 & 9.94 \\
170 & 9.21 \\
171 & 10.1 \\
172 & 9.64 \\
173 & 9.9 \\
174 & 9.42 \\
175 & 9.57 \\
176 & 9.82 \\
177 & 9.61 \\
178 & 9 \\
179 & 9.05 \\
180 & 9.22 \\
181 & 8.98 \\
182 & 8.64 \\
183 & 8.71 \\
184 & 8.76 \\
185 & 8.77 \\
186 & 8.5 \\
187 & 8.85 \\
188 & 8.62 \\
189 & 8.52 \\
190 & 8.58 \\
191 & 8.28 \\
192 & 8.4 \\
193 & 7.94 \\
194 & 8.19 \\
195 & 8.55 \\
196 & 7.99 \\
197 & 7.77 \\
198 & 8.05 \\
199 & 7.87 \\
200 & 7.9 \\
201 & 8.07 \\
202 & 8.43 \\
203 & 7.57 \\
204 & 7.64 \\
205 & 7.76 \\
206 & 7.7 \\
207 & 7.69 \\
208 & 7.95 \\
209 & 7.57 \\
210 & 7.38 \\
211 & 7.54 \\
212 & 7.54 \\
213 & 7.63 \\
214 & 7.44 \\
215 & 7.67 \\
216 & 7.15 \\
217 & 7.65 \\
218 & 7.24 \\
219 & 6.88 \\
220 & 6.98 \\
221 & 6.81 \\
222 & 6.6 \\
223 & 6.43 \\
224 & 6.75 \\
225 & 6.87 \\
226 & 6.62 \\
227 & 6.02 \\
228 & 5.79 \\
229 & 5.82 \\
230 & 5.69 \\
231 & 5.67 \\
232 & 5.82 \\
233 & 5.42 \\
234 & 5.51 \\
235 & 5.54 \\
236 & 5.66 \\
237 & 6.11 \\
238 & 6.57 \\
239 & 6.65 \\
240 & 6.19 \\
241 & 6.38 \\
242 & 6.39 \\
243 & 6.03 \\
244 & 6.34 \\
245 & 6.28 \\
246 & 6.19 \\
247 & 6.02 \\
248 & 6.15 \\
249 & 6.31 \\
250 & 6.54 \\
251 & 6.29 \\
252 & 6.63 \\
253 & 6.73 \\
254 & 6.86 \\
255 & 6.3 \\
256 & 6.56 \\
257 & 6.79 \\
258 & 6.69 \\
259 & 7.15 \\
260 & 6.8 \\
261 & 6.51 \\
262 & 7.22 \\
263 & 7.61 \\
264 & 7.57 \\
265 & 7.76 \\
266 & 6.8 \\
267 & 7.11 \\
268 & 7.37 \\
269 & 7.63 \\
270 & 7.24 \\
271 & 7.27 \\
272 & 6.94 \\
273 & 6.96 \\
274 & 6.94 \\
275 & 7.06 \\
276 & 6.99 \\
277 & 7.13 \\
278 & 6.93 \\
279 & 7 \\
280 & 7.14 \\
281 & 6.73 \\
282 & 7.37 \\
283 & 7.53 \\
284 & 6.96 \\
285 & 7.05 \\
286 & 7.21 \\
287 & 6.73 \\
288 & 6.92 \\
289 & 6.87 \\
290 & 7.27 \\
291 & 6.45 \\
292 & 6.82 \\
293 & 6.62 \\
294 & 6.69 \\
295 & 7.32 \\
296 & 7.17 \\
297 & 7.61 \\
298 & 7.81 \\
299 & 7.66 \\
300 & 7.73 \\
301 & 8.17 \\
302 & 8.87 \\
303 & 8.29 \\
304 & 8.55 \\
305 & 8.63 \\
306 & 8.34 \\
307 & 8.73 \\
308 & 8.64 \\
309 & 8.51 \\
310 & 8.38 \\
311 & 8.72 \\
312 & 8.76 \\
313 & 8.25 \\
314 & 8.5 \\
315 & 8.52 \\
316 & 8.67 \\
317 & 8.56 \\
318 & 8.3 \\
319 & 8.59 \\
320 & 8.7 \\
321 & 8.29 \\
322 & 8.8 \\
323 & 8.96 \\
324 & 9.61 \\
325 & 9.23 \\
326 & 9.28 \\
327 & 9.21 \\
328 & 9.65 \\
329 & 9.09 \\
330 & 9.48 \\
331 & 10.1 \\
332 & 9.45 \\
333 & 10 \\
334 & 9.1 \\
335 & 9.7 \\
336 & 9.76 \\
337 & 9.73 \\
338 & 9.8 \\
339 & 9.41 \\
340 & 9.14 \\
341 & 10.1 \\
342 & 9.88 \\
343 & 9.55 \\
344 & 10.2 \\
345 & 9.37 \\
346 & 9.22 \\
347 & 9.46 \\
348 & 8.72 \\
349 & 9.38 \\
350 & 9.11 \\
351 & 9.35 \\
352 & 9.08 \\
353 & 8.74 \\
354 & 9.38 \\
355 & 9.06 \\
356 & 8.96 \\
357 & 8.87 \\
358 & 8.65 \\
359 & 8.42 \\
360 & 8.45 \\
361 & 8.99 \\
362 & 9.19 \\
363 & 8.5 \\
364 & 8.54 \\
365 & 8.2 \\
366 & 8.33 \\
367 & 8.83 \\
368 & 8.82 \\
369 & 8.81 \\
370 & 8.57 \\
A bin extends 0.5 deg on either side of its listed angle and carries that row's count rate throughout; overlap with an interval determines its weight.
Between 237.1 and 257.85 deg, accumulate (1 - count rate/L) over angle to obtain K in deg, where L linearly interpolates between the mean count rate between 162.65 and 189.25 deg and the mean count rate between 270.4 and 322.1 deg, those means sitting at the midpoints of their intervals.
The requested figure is 4.9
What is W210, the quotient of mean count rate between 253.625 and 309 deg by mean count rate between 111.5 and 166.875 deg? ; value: 0.7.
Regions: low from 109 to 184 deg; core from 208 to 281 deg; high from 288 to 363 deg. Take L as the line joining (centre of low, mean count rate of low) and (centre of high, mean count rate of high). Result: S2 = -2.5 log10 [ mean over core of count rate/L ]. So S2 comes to 0.38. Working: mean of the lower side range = 10.5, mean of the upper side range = 8.72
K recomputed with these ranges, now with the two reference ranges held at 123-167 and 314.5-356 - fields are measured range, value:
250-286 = 9.5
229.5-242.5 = 5.0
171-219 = 7.4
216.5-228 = 3.5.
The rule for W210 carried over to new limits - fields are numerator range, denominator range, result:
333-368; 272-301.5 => 1.28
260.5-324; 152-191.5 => 0.81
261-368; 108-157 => 0.75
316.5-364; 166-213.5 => 1.07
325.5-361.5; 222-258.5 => 1.49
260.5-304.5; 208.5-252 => 1.11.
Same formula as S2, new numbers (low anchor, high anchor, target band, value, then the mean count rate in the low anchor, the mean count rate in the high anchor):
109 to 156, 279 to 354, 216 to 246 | 0.46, 11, 8.51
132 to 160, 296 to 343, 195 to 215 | 0.21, 9.75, 8.89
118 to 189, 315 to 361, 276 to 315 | 0.22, 9.92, 9.2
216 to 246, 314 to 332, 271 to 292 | 0.11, 6.31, 9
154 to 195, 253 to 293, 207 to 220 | 0.13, 9.34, 7.02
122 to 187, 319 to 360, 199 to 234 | 0.34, 9.82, 9.28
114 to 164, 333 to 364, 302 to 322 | 0.11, 10.5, 9.24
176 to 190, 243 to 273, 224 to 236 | 0.27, 8.89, 6.81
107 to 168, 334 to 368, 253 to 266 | 0.38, 10.9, 9.15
